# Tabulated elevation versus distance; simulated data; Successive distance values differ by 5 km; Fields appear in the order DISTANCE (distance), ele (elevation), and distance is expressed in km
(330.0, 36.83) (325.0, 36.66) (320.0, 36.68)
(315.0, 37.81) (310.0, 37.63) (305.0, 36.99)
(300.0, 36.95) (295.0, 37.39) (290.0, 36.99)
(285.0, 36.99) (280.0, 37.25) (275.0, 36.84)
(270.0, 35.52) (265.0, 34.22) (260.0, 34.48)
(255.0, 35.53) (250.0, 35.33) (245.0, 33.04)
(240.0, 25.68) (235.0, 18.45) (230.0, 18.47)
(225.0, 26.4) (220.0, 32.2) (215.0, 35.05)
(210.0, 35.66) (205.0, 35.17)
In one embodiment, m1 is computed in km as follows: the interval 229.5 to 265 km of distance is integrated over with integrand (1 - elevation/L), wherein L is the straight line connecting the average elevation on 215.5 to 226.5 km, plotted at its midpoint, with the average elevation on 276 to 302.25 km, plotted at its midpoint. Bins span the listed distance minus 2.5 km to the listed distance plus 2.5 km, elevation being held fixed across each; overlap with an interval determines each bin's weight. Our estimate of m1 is 3.8 km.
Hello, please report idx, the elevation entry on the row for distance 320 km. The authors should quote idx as 36.68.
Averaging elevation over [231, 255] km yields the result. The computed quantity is 28.3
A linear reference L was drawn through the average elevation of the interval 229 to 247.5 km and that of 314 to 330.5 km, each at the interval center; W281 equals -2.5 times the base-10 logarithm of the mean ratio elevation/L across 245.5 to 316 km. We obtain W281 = -0.189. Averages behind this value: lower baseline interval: 24.4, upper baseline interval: 36.9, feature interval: 36.3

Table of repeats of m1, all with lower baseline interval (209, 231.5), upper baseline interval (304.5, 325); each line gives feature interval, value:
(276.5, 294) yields -1.1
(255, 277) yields -1.3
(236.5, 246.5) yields 1.1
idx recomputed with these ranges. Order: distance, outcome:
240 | 25.68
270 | 35.52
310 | 37.63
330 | 36.83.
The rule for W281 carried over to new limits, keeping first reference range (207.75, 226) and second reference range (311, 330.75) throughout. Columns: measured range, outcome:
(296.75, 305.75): -0.02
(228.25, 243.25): 0.48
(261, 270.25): 0.00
